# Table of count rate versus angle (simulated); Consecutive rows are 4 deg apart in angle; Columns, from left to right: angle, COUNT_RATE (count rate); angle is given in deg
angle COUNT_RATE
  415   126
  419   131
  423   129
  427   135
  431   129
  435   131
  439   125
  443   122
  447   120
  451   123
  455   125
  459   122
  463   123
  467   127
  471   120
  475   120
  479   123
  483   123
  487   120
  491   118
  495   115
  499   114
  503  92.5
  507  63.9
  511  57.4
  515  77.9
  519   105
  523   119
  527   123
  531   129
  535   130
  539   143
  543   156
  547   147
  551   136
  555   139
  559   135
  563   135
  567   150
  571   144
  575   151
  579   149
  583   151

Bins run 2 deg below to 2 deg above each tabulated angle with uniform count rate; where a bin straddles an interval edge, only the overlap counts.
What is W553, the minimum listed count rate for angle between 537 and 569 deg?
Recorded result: 135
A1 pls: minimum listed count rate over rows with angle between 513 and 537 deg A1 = 77.9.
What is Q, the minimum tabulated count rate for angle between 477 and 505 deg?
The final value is 92.5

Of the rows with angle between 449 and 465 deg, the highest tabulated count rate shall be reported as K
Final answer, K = 125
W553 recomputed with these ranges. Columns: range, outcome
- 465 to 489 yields 120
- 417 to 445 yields 122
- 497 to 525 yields 57.4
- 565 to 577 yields 144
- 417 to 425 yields 129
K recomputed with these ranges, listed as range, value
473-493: 123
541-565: 156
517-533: 129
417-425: 131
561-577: 151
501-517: 92.5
